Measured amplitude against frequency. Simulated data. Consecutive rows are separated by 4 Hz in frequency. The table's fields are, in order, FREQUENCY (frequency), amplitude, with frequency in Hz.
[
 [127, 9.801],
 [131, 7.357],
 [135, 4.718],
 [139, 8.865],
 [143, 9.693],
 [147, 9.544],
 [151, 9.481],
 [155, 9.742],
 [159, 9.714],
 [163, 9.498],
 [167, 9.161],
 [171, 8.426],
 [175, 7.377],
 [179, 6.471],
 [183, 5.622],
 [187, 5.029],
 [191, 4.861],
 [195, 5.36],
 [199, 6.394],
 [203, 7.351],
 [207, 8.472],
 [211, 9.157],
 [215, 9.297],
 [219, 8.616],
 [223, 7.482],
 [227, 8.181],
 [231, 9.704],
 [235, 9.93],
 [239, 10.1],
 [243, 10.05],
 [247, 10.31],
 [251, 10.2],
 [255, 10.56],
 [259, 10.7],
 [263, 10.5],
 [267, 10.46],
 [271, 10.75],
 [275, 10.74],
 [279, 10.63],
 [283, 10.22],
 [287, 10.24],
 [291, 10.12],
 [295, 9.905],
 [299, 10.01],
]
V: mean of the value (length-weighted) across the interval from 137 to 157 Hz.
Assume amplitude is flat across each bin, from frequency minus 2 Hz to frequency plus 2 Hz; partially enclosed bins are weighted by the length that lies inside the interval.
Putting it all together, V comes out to 9.46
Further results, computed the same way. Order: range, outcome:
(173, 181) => 6.92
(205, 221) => 8.89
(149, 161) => 9.65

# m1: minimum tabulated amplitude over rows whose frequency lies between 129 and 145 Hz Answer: 4.718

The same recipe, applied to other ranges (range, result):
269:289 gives 10.22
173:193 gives 4.861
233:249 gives 9.93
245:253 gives 10.2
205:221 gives 8.472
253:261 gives 10.56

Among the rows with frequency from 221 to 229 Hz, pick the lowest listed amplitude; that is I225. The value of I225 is 7.482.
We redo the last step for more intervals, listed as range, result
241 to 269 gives 10.05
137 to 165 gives 8.865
